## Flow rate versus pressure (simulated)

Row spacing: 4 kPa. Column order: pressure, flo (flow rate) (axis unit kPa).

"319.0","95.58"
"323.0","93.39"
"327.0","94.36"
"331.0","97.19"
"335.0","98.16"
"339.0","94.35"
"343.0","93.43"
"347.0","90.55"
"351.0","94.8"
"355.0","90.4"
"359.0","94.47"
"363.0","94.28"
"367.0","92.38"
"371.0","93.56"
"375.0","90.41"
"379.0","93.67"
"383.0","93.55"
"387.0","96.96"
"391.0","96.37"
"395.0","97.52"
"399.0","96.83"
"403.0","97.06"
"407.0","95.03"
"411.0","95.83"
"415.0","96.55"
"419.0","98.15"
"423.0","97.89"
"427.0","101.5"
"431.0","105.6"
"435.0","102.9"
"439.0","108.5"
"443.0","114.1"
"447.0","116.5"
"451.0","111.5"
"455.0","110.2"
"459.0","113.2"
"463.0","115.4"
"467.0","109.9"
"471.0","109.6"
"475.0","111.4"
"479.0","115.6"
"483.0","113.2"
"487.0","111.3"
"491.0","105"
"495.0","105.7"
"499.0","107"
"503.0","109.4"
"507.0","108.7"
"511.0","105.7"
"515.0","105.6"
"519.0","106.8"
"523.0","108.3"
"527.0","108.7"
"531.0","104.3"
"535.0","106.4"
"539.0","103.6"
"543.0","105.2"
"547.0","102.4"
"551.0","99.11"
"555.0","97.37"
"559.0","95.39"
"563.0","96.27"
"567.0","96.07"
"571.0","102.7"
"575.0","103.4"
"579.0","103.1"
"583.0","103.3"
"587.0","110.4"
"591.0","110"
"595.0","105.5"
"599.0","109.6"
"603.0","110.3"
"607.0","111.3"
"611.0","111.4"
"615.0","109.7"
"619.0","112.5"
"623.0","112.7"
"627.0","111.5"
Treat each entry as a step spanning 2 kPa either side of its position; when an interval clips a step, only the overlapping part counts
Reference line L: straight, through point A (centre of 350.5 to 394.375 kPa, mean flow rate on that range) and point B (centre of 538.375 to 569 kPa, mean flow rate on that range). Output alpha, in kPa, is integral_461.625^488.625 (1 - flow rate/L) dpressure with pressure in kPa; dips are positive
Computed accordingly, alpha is -4.29 kPa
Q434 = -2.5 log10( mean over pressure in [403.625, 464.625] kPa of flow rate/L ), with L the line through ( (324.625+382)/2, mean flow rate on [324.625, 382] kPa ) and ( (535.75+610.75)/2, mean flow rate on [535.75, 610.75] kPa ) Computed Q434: -0.08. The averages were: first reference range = 93.7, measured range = 105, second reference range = 104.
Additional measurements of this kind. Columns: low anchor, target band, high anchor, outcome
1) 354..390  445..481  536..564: -0.16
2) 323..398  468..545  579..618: -0.05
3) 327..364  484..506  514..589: -0.08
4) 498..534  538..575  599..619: 0.09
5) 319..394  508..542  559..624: -0.03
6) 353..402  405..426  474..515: 0.02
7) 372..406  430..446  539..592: -0.12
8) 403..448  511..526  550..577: -0.07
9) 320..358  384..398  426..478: 0.05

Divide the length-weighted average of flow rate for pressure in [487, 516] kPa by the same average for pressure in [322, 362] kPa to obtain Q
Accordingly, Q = 1.14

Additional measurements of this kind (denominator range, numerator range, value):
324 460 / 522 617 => 1.06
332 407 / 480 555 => 1.13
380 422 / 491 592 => 1.08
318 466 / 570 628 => 1.10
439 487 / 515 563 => 0.92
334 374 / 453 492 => 1.19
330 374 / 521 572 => 1.09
